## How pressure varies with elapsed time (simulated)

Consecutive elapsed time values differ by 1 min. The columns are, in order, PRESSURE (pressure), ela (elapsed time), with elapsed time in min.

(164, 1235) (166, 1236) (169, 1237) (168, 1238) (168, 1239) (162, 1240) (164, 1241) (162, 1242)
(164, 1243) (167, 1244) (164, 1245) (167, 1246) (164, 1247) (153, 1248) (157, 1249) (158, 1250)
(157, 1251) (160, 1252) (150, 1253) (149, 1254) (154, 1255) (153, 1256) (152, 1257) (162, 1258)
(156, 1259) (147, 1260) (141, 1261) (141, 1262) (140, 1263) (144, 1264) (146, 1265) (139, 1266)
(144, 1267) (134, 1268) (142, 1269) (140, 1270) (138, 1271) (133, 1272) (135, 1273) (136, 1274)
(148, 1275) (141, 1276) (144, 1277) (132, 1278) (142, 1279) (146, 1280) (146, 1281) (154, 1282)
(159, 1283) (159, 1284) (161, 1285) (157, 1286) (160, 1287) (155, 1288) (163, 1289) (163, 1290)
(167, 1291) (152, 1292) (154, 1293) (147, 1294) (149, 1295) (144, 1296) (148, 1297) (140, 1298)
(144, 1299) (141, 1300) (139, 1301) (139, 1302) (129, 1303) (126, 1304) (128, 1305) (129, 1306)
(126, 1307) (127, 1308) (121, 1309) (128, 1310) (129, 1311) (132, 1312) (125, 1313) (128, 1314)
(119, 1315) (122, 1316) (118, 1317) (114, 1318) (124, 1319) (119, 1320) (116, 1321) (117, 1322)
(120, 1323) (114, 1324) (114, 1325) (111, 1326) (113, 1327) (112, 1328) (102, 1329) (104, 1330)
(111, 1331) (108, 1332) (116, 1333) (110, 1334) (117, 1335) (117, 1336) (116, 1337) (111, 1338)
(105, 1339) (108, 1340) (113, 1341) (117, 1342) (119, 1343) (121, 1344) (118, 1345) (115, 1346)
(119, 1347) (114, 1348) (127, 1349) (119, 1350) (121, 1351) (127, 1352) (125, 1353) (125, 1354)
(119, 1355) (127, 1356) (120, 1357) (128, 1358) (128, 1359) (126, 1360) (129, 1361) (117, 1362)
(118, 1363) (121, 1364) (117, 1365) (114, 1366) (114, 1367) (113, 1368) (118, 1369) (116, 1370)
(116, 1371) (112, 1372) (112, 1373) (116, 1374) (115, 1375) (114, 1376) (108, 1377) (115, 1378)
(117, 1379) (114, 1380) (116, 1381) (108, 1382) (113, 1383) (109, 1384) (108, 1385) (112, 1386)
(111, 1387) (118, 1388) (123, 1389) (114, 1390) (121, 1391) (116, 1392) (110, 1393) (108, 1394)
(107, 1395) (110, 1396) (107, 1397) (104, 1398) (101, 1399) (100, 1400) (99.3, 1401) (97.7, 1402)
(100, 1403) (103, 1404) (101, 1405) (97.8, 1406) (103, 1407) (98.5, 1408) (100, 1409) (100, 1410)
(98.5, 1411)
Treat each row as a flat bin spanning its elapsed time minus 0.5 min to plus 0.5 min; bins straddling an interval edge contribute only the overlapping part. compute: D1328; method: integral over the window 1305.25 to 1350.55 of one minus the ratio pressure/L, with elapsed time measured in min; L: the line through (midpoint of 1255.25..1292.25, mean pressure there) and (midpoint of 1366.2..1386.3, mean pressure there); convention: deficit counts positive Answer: 4.2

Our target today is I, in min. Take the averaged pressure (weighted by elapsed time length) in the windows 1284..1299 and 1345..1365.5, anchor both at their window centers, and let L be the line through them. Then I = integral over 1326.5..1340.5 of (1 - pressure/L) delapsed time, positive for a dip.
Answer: 2.3 min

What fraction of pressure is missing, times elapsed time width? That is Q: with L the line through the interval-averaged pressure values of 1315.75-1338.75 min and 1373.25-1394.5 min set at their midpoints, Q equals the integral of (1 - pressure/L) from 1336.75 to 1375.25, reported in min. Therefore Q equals -1.56 min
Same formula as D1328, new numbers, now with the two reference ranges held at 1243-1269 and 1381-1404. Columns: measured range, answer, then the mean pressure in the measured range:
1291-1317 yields 0.4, 135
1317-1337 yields 2.4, 114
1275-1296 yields -1.4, 152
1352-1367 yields -0.4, 122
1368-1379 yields 0.1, 114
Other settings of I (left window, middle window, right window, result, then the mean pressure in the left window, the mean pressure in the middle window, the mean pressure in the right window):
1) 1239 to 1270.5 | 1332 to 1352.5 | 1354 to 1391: 1.6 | 153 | 116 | 117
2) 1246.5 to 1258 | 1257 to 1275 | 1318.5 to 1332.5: 0.6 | 155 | 143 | 113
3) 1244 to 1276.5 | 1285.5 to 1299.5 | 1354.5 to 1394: -1.4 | 149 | 153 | 116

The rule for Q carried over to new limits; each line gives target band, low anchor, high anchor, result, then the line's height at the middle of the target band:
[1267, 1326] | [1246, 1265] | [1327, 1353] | -1.4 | 134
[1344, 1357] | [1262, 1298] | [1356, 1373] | 0.3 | 124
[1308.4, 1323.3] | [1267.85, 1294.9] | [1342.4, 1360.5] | 1.5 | 136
